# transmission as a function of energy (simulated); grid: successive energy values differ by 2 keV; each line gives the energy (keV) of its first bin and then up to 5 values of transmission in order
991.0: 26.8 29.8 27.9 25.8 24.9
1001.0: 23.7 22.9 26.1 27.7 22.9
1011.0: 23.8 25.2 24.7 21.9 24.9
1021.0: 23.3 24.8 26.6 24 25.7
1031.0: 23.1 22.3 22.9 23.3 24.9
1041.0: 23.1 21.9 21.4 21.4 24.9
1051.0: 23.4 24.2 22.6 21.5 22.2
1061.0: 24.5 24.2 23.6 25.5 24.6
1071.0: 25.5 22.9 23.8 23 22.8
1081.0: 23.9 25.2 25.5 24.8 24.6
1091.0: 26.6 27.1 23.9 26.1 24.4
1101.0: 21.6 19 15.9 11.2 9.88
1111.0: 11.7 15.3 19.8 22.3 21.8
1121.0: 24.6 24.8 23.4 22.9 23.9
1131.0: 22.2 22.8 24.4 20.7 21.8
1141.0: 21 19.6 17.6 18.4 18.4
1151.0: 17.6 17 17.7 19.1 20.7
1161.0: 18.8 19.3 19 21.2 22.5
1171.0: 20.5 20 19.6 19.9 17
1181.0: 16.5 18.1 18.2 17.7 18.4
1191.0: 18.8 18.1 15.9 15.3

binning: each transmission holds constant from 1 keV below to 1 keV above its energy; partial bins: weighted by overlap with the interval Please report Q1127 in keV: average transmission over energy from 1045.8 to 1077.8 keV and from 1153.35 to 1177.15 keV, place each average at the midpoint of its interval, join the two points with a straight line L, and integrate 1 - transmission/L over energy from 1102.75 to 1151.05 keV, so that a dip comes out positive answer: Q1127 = 3.32 keV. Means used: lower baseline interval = 23.6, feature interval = 19.7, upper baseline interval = 19.8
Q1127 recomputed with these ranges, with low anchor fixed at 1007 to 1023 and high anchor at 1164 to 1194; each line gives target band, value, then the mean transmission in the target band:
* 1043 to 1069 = -0.5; 23.3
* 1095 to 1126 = 2.3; 19.6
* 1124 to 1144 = -1.8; 22.3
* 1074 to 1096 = -2.7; 24.7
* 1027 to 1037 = 0.0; 23.5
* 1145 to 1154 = 1.0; 17.8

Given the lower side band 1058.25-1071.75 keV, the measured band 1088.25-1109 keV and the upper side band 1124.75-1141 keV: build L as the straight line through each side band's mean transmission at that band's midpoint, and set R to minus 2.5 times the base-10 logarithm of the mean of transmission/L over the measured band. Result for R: 0.101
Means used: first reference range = 24.3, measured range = 21.4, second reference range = 22.6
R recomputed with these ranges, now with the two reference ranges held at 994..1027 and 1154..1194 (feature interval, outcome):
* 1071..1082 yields -0.05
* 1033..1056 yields 0.03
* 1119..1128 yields -0.14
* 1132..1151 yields -0.01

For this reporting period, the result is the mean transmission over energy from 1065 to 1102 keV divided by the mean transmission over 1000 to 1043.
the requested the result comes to 1.0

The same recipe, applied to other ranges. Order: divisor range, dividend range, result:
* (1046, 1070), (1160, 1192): 0.81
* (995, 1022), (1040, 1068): 0.94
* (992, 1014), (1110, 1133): 0.83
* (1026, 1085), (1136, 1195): 0.81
